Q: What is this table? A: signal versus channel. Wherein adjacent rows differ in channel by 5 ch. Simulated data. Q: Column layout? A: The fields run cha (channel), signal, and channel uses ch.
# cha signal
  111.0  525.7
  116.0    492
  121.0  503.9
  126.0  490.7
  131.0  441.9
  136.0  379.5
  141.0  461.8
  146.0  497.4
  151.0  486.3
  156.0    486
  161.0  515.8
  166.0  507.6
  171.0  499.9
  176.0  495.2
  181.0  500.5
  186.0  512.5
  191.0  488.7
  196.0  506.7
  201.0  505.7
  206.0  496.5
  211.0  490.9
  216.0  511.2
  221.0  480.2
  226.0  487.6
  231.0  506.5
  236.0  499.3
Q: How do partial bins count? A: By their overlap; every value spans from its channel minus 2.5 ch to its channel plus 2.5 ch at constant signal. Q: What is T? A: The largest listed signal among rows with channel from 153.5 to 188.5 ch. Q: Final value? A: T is 515.8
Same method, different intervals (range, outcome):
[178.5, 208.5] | 512.5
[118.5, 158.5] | 503.9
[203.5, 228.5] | 511.2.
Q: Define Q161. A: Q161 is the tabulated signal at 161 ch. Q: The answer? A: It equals 515.8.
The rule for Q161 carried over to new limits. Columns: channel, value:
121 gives 503.9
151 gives 486.3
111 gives 525.7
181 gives 500.5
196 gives 506.7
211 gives 490.9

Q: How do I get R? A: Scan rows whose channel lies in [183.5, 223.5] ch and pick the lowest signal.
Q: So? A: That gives 480.2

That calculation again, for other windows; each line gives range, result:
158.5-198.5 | 488.7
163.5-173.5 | 499.9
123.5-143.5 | 379.5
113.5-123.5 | 492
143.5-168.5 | 486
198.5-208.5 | 496.5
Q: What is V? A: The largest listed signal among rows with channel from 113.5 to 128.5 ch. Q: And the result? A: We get 503.9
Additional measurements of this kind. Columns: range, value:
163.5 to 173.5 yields 507.6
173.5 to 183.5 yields 500.5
